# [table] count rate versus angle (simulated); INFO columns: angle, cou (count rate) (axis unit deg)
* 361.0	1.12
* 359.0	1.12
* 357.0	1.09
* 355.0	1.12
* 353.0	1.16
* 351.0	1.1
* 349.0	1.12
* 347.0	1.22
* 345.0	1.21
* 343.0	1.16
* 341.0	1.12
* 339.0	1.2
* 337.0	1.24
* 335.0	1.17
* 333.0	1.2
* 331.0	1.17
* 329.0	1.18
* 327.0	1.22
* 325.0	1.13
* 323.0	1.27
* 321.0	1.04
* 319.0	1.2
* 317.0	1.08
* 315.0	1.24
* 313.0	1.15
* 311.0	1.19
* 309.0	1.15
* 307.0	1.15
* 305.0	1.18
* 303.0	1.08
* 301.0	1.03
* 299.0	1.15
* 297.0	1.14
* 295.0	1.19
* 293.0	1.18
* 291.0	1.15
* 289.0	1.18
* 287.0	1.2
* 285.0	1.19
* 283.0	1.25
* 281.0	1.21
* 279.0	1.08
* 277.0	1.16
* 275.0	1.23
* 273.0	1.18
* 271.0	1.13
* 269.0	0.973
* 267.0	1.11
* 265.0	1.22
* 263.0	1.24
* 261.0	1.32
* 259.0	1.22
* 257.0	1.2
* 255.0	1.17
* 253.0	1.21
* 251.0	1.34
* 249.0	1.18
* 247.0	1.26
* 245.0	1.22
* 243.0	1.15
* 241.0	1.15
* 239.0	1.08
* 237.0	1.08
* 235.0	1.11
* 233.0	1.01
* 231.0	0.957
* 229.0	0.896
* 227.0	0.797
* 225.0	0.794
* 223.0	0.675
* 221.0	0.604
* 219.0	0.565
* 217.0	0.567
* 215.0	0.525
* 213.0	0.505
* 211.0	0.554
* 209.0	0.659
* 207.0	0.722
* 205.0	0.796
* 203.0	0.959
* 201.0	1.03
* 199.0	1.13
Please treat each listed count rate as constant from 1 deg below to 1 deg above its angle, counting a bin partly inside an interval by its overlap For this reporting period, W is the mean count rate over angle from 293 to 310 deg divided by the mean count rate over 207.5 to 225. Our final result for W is 1.9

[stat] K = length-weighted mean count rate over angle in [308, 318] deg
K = 1.16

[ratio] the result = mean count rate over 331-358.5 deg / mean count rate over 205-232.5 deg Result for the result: 1.69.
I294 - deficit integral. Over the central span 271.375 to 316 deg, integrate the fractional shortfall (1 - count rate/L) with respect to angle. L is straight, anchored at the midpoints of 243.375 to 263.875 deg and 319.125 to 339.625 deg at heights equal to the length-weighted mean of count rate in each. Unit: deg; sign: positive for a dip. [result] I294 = 1.5 deg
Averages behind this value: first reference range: 1.23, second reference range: 1.18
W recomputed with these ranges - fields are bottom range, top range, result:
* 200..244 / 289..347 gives 1.41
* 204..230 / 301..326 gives 1.73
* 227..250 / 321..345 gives 1.09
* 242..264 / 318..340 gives 0.96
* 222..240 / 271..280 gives 1.24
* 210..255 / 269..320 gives 1.25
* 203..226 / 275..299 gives 1.82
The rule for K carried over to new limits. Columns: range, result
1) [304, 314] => 1.16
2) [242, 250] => 1.2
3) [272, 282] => 1.17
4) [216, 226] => 0.641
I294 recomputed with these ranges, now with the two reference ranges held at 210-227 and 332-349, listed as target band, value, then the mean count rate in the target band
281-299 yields -4.5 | 1.18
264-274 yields -3.2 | 1.12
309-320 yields -1.1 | 1.17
